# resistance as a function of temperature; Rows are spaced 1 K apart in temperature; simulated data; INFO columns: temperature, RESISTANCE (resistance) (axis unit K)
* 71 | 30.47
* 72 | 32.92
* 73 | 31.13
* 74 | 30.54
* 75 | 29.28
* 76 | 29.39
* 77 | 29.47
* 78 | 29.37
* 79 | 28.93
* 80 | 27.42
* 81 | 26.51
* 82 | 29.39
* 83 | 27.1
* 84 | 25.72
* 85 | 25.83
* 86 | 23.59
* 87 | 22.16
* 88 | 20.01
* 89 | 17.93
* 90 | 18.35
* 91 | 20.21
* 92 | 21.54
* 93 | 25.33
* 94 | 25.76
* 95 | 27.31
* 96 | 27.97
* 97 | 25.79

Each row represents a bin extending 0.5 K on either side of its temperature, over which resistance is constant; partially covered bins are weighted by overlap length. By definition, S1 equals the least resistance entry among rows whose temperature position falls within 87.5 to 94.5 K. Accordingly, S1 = 17.93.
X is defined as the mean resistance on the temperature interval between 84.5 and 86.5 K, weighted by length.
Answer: 24.7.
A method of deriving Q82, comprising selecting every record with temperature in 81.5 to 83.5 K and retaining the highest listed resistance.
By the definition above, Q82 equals 29.39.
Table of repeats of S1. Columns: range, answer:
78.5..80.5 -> 27.42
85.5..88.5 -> 20.01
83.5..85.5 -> 25.72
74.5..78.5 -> 29.28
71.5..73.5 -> 31.13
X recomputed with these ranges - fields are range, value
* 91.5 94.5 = 24.2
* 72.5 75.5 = 30.3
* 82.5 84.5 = 26.4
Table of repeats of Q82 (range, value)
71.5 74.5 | 32.92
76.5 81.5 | 29.47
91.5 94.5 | 25.76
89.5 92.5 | 21.54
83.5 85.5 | 25.83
